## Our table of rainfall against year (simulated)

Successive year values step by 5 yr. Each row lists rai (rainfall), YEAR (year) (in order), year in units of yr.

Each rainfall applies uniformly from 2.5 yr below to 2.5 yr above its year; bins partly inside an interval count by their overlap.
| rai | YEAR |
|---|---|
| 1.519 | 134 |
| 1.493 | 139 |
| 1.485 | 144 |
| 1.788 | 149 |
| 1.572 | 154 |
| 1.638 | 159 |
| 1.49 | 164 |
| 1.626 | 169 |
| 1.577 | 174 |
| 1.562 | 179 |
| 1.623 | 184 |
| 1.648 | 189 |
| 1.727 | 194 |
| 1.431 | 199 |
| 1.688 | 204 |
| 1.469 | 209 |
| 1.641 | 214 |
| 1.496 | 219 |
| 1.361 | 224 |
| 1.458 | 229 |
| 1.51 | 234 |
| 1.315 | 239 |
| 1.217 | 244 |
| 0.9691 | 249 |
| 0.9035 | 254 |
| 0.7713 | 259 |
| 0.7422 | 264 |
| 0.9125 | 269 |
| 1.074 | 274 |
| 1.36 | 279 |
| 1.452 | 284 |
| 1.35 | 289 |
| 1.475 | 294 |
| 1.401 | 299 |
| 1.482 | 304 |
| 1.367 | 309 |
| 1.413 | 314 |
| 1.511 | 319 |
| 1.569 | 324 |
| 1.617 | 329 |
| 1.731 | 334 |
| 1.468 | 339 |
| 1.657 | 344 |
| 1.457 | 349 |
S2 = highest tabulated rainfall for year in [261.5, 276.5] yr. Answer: 1.074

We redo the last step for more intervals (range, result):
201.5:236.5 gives 1.688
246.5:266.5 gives 0.9691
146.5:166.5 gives 1.788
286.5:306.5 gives 1.482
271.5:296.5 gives 1.475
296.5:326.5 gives 1.569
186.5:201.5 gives 1.727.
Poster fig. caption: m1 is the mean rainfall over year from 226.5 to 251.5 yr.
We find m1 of 1.29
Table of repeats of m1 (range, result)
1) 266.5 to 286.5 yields 1.2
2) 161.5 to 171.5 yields 1.56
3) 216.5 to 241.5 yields 1.43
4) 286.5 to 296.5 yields 1.41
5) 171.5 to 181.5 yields 1.57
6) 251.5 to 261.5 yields 0.837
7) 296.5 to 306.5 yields 1.44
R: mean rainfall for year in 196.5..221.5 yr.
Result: 1.54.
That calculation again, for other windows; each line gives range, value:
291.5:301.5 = 1.44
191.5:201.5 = 1.58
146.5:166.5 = 1.62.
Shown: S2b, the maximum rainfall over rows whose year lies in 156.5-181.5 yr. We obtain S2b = 1.638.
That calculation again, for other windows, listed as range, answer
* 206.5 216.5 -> 1.641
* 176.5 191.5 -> 1.648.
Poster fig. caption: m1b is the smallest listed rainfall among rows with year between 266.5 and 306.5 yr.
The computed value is 0.9125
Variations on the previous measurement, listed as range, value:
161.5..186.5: 1.49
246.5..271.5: 0.7422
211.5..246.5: 1.217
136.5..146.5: 1.485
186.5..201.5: 1.431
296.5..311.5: 1.367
